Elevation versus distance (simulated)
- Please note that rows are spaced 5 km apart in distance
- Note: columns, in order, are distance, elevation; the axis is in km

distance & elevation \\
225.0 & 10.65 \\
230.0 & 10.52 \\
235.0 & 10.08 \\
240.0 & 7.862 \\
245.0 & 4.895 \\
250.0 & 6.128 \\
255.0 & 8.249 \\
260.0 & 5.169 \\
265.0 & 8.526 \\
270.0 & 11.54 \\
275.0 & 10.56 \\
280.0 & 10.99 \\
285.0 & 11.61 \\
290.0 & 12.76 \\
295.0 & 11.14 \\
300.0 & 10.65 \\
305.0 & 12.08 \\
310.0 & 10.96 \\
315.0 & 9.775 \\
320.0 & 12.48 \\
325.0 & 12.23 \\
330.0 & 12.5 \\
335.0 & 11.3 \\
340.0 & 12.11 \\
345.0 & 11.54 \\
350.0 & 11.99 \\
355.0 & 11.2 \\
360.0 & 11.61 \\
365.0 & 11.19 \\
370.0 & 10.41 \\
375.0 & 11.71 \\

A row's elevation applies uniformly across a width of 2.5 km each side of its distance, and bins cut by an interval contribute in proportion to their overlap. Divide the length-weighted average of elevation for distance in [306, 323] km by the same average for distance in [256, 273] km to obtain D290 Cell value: 1.32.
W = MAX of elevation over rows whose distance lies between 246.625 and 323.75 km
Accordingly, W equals 12.76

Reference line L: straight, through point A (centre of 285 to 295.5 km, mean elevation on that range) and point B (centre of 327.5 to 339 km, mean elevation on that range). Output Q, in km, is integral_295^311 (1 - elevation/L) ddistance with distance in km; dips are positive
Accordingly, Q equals 1.0 km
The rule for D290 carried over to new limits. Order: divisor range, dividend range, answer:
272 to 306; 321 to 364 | 1.04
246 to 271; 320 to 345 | 1.60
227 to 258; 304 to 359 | 1.46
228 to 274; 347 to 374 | 1.39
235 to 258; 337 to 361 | 1.64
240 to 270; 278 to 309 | 1.62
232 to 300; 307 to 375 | 1.24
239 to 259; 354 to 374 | 1.69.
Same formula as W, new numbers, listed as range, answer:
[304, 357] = 12.5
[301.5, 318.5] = 12.08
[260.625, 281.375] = 11.54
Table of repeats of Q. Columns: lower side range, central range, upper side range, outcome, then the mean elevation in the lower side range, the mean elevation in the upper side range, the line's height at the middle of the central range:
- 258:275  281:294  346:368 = -3.4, 8.82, 11.5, 9.44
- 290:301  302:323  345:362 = 0.2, 11.4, 11.6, 11.4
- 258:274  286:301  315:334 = -2.0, 8.71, 12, 10.2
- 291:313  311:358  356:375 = -1.8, 11.3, 11.2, 11.2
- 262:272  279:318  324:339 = -1.7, 9.71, 12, 10.8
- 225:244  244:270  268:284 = 7.9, 9.28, 11.1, 10.2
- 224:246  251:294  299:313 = 1.6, 8.94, 11.2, 10.2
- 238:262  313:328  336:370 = -2.5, 6.46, 11.5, 9.91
